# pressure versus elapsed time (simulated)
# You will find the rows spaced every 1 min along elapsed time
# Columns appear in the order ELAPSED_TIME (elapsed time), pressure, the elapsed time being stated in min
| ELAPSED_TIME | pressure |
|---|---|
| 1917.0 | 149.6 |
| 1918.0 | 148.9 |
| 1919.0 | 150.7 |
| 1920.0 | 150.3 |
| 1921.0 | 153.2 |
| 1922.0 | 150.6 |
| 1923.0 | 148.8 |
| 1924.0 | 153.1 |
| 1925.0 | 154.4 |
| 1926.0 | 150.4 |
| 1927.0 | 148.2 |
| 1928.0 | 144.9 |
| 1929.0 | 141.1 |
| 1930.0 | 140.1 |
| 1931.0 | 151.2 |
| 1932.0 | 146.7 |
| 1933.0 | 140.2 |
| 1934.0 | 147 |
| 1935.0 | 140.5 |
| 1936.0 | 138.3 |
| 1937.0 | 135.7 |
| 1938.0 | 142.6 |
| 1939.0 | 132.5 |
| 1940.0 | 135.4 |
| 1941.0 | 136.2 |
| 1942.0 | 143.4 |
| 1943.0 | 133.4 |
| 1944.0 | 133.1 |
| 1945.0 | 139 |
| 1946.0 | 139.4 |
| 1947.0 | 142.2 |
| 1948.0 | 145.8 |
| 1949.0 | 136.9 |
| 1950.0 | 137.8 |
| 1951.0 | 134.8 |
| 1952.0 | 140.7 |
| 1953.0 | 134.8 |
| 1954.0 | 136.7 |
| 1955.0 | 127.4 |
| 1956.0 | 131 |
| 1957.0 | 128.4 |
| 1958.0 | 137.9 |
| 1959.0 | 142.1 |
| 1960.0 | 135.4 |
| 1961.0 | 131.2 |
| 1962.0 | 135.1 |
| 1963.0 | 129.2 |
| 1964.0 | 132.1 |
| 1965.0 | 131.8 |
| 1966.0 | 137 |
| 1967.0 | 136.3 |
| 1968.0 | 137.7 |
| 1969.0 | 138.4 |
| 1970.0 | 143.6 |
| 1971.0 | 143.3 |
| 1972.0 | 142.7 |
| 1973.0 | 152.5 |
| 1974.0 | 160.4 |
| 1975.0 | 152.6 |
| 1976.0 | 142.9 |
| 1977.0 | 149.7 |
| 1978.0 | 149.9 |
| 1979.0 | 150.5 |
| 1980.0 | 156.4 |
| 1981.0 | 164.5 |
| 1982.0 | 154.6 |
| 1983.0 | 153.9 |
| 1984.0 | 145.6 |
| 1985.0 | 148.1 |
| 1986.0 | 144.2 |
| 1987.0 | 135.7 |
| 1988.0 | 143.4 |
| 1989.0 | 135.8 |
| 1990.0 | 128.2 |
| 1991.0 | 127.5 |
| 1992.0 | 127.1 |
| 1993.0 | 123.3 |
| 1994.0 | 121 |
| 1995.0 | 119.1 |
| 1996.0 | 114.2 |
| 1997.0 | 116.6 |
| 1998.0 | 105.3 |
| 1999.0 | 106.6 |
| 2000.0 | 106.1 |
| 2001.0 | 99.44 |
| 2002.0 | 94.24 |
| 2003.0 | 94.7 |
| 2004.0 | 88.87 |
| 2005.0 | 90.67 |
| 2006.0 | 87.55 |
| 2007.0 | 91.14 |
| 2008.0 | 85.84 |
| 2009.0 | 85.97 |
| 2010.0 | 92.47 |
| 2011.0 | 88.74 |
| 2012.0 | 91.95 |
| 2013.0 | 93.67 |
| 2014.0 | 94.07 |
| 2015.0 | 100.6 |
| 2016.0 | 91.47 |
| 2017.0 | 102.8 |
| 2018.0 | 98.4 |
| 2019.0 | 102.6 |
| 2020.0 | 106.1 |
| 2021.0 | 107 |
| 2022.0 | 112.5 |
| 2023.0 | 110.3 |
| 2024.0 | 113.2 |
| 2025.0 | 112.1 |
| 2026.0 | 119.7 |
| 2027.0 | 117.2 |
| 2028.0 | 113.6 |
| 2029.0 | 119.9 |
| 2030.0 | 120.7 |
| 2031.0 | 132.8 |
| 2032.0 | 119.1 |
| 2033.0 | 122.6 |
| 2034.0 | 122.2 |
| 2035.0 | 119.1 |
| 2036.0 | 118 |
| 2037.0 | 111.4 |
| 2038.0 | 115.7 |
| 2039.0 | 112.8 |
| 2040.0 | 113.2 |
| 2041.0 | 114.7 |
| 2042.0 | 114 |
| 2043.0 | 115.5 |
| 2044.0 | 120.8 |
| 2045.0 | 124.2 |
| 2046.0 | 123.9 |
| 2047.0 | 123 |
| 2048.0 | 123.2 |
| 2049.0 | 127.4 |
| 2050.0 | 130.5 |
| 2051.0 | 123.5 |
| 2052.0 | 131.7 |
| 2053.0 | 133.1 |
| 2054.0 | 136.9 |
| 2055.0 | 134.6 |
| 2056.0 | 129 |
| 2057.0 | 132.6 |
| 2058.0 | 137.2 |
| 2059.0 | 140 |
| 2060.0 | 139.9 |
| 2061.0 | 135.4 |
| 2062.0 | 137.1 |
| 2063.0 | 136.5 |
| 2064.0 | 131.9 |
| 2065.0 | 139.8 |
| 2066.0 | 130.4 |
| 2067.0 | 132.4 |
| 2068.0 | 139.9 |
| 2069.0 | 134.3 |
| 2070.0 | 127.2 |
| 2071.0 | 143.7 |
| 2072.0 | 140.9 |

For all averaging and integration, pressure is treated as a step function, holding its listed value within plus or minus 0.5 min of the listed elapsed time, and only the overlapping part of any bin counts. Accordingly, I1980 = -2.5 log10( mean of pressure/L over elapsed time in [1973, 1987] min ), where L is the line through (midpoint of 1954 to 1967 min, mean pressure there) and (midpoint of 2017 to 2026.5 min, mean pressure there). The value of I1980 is -0.20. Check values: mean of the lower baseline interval 133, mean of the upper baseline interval 109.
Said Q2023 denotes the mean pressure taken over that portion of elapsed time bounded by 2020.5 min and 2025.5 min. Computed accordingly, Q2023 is 111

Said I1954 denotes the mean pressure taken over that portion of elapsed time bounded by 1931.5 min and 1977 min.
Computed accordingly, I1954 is 139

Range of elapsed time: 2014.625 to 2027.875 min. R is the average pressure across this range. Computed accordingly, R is 107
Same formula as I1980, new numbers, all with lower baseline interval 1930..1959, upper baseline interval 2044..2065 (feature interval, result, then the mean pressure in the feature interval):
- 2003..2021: 0.38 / 94.1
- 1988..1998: 0.10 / 124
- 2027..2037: 0.11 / 120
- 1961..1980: -0.05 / 143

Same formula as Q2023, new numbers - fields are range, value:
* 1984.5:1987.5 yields 143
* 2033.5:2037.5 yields 118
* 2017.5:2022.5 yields 105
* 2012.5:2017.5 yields 96.5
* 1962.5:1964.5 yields 131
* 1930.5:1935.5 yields 145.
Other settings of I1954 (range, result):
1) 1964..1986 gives 147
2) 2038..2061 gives 126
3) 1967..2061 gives 122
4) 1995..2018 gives 97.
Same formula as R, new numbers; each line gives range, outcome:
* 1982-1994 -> 138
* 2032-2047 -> 118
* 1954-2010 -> 129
